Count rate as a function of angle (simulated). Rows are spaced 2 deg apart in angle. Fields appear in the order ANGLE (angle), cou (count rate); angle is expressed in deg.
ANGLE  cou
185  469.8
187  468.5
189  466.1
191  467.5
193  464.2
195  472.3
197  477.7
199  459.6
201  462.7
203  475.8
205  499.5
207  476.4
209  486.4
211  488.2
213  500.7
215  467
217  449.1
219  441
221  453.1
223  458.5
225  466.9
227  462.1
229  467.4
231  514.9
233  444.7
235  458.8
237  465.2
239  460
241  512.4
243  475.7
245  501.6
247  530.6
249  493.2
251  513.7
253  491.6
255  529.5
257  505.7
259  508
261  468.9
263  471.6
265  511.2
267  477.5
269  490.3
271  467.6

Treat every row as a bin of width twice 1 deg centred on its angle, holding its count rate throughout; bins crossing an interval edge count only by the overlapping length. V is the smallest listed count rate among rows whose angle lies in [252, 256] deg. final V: 491.6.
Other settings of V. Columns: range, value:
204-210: 476.4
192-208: 459.6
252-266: 468.9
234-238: 458.8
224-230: 462.1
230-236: 444.7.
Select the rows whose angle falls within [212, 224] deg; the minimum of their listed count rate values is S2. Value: 441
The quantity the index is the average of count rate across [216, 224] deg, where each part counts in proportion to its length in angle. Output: 450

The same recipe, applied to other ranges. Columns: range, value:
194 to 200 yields 470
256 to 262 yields 494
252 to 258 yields 509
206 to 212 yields 484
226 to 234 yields 472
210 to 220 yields 469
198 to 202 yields 461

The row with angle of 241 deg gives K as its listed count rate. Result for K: 512.4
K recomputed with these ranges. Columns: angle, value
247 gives 530.6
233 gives 444.7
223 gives 458.5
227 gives 462.1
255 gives 529.5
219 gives 441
